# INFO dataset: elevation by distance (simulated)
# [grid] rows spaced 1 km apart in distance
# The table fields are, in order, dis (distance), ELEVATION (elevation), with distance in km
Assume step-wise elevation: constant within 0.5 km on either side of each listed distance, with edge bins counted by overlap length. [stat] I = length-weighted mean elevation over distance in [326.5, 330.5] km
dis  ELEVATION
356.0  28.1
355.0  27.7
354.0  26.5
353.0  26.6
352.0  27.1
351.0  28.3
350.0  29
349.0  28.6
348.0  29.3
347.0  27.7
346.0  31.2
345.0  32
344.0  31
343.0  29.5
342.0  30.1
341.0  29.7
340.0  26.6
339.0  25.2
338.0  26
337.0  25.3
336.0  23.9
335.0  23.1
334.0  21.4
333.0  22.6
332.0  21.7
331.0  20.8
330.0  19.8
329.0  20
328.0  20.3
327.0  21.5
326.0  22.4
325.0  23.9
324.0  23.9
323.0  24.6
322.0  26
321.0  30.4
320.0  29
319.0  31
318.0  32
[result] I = 20.4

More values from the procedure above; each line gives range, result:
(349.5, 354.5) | 27.5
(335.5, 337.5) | 24.6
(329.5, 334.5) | 21.3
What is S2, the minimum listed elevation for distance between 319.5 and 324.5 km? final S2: 23.9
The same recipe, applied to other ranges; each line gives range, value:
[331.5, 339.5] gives 21.4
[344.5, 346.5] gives 31.2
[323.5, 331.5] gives 19.8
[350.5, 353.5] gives 26.6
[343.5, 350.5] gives 27.7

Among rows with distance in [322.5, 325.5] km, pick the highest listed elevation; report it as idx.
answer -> 24.6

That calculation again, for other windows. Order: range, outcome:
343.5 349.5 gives 32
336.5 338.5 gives 26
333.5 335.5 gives 23.1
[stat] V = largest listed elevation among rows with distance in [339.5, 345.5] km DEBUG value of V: 32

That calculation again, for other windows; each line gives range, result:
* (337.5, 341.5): 29.7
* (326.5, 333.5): 22.6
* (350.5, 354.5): 28.3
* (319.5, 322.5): 30.4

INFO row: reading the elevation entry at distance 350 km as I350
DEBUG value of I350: 29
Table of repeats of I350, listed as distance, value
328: 20.3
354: 26.5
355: 27.7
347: 27.7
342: 30.1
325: 23.9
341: 29.7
